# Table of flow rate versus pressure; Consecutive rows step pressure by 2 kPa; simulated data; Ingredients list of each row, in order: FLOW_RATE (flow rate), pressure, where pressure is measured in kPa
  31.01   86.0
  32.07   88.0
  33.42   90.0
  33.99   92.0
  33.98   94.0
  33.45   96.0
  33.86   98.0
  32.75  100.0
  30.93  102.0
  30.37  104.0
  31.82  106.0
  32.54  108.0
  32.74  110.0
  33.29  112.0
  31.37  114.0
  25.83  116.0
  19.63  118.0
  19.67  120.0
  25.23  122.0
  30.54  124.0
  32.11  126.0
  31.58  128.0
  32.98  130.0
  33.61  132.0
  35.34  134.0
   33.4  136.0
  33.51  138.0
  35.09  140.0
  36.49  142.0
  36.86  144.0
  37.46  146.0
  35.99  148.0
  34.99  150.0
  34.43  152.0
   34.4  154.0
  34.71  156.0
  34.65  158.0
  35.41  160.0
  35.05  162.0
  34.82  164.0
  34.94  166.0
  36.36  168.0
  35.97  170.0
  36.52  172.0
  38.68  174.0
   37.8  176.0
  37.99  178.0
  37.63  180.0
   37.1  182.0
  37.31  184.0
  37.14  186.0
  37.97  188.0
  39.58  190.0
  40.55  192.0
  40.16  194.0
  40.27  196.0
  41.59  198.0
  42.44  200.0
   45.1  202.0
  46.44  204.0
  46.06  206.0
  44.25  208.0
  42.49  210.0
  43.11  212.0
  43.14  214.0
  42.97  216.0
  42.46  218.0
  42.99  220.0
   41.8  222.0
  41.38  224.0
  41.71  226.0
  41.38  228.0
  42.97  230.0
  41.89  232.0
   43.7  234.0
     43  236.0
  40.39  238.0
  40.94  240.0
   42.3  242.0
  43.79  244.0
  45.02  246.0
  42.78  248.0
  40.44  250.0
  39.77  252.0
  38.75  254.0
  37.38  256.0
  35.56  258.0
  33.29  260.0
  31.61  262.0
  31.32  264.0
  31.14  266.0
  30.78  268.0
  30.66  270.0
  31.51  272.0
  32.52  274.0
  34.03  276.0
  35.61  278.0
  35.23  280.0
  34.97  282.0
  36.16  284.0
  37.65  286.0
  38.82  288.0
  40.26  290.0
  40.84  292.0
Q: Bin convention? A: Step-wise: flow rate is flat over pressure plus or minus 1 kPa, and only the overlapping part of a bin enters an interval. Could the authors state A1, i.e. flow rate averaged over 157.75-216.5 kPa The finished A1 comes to 39.5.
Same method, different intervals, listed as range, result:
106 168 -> 32.7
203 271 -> 40.2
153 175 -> 35.6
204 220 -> 43.6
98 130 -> 29.6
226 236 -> 42.5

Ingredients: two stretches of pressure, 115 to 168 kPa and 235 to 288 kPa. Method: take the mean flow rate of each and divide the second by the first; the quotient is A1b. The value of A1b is 1.13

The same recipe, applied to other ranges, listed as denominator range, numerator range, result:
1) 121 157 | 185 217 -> 1.24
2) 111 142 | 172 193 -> 1.25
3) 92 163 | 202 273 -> 1.23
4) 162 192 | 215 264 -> 1.09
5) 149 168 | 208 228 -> 1.22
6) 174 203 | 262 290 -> 0.86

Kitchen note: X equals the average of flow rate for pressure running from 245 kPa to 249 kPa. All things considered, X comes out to 43.9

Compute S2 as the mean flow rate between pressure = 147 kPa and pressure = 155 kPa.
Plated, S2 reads 35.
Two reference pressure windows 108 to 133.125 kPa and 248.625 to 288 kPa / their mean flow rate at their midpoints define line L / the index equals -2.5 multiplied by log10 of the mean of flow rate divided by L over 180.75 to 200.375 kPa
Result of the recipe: -0.23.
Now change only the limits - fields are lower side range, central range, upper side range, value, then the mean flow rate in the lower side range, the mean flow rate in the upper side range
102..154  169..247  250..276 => -0.24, 31.9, 34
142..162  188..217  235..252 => -0.09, 35.5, 42.2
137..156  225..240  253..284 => -0.22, 35.4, 33.7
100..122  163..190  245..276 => -0.17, 28.8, 35.5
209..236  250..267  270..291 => 0.09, 42.5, 35.4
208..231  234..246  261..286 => -0.09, 42.5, 33.1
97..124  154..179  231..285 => -0.12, 29.3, 37.2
